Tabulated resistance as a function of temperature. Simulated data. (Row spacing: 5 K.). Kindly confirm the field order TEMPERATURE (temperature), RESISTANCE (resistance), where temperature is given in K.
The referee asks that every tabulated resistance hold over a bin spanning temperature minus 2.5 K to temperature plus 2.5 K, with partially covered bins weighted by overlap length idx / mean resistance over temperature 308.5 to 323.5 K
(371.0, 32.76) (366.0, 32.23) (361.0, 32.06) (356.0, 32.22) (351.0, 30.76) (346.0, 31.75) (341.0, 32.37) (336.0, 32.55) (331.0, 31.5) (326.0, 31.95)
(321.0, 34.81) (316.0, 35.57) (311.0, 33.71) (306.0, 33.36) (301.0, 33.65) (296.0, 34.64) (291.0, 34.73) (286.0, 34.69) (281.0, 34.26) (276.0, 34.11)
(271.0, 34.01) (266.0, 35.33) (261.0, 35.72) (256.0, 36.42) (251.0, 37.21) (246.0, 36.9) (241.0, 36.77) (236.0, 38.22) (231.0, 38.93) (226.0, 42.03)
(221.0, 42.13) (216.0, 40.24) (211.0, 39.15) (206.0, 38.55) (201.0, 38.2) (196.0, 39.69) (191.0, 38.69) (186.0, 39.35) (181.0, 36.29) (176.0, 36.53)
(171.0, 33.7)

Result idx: 34.7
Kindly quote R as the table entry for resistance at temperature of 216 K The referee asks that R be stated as 40.24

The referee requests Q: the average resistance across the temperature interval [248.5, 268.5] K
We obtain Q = 36.2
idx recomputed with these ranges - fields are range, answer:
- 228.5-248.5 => 37.7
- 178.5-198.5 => 38.5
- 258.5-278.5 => 34.8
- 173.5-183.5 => 36.4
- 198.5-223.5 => 39.7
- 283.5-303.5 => 34.4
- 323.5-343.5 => 32.1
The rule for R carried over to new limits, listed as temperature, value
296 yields 34.64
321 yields 34.81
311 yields 33.71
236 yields 38.22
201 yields 38.2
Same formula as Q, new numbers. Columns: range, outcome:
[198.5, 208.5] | 38.4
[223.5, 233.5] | 40.5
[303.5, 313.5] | 33.5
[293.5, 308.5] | 33.9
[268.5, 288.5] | 34.3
